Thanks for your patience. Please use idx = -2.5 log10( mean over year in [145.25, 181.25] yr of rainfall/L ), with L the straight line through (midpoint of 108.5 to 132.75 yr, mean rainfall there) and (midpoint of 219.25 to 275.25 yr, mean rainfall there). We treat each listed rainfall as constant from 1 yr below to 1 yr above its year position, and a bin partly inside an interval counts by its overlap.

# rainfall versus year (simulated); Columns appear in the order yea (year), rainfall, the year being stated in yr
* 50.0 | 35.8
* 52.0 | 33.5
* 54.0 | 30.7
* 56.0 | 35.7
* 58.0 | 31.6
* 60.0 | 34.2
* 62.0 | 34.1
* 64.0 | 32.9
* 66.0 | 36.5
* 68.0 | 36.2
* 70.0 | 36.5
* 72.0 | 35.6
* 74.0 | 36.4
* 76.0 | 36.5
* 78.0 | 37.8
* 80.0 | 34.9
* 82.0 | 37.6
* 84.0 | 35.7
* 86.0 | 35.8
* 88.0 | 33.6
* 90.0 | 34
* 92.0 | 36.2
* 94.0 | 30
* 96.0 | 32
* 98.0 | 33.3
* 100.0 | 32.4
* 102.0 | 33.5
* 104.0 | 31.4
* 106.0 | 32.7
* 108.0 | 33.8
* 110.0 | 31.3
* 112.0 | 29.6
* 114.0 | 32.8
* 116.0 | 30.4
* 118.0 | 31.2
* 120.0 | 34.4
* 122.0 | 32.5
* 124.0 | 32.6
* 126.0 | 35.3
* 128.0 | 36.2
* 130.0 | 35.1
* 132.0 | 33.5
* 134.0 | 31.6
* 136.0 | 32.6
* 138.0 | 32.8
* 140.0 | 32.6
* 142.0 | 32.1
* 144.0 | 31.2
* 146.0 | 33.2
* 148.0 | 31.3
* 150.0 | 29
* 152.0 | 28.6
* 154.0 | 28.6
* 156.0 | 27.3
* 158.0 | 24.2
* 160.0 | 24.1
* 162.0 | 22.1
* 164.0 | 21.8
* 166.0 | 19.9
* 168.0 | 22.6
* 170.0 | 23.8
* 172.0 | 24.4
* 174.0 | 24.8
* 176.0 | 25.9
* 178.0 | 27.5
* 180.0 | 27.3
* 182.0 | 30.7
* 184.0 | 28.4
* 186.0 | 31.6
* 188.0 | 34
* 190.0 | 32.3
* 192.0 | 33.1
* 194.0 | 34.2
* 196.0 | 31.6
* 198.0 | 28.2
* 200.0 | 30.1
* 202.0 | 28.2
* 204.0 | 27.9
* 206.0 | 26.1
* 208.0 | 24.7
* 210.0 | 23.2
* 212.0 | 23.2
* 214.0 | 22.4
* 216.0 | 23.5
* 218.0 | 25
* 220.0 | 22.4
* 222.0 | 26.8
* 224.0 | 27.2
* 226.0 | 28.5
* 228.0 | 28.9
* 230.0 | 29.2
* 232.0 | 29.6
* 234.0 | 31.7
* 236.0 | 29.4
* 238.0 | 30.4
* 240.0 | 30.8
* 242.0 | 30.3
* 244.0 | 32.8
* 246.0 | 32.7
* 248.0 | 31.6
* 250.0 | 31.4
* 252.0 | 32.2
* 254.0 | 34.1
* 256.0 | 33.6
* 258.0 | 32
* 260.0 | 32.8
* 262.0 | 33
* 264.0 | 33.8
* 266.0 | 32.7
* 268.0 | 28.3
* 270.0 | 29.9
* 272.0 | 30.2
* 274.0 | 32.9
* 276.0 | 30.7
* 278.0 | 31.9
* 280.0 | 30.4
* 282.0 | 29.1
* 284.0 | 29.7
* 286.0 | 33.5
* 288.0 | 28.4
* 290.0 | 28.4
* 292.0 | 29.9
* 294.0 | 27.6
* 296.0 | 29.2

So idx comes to 0.24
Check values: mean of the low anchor 32.9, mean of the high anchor 30.7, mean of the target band 25.9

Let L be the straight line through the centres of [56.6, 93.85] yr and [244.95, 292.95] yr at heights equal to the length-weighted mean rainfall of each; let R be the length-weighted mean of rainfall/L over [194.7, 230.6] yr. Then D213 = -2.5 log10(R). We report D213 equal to 0.22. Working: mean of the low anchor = 35.2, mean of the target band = 26.5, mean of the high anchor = 31.4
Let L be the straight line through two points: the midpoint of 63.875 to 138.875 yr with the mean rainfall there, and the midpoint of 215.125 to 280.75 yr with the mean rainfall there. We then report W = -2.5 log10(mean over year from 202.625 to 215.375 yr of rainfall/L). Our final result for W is 0.26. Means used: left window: 33.9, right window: 30.3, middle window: 24.7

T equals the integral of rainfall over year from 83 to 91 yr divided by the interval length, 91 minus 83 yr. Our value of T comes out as 34.8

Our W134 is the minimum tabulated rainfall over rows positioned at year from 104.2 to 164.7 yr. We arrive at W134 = 21.8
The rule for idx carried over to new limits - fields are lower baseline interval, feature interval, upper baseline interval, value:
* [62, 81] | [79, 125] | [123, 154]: 0.04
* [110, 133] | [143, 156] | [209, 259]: 0.07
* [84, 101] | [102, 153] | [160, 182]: -0.11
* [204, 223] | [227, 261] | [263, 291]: -0.15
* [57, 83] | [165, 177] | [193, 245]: 0.27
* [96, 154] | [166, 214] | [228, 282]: 0.15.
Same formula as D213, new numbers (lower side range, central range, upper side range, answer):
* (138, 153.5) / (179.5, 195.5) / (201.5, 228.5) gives -0.14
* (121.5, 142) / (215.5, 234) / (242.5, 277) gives 0.19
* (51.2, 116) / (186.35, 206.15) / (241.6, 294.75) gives 0.05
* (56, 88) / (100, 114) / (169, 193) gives 0.04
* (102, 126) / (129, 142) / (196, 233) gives -0.07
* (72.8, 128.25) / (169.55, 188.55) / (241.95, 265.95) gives 0.19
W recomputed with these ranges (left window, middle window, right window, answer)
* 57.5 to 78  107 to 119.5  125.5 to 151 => 0.07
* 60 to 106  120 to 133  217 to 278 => -0.02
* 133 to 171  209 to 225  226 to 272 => 0.24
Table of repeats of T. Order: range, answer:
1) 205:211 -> 24.7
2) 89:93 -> 35.1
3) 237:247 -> 31.4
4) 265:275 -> 30.8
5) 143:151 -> 31.2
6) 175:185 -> 28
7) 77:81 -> 36.3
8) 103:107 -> 32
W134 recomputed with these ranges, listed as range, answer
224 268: 27.2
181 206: 26.1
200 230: 22.4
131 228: 19.9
